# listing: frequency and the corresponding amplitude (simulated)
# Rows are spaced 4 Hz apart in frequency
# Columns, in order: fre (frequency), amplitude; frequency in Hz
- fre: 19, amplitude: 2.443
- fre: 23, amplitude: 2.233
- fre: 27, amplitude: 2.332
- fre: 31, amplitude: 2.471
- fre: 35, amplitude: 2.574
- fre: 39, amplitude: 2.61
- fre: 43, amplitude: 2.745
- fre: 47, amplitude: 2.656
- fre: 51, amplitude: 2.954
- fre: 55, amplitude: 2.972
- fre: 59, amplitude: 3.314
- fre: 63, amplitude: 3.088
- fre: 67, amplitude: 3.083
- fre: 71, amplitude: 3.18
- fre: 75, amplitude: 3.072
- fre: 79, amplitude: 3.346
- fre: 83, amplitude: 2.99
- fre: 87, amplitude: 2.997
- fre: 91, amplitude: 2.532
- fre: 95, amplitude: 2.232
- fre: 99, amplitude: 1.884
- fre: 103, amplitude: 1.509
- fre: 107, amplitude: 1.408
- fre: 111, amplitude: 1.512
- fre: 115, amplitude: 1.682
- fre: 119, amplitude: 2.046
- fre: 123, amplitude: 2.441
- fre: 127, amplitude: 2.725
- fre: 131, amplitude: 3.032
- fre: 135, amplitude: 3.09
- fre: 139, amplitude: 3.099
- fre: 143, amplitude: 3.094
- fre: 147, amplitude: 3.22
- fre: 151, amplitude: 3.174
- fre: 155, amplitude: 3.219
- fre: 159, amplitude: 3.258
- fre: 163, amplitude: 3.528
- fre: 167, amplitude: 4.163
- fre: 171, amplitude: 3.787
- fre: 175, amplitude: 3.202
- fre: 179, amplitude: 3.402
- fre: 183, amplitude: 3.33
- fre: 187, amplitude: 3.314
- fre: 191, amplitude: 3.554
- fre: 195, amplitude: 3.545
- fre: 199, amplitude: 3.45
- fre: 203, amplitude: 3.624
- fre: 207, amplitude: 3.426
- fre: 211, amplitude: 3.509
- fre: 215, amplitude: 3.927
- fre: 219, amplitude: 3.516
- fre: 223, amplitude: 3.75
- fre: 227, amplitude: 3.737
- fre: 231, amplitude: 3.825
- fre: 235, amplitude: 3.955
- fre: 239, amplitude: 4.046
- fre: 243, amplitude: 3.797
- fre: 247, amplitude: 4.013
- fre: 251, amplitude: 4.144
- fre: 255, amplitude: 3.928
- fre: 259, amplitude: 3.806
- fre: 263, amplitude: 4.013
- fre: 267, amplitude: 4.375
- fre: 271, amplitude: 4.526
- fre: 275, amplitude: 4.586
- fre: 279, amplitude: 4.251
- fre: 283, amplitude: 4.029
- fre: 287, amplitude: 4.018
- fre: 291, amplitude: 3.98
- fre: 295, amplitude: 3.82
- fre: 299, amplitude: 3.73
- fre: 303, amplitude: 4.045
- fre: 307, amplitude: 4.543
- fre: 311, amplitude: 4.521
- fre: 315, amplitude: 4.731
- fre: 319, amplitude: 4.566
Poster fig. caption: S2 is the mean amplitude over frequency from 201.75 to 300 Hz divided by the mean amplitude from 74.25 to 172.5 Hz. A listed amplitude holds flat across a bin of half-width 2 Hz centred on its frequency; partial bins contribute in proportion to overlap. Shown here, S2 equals 1.4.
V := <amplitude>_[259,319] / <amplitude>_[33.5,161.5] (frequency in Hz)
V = 1.6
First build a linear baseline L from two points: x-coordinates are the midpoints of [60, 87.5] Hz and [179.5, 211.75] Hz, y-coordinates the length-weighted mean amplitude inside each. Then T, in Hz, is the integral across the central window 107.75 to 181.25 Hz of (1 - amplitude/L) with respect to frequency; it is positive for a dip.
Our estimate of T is 8.3 Hz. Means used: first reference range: 3.12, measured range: 2.96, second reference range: 3.46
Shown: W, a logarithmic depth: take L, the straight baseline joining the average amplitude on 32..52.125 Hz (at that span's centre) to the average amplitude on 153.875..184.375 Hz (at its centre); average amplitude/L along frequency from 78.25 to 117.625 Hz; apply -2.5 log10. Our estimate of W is 0.36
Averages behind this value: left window 2.69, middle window 2.17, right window 3.5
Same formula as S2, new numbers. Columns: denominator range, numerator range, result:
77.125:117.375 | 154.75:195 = 1.58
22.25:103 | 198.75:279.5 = 1.43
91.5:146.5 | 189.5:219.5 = 1.54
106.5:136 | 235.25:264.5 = 1.76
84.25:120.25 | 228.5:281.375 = 2.05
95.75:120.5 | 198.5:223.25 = 2.12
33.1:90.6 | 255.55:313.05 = 1.40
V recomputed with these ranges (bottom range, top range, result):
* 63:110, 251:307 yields 1.60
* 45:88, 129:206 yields 1.10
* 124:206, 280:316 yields 1.24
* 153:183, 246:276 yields 1.19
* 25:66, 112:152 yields 0.98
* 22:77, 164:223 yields 1.26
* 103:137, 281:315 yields 1.88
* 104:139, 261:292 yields 1.86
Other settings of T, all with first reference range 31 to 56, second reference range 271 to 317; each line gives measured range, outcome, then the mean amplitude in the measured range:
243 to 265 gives 0.08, 3.96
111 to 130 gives 5.94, 2.19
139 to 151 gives 0.64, 3.15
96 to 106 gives 4.38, 1.72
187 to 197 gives 0.29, 3.5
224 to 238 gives -0.02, 3.85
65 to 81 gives -1.51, 3.17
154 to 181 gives -0.45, 3.52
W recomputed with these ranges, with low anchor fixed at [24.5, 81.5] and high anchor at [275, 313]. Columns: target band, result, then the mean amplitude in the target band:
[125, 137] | 0.12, 2.95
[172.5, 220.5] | 0.04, 3.49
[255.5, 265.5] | 0.01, 3.94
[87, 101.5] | 0.32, 2.3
